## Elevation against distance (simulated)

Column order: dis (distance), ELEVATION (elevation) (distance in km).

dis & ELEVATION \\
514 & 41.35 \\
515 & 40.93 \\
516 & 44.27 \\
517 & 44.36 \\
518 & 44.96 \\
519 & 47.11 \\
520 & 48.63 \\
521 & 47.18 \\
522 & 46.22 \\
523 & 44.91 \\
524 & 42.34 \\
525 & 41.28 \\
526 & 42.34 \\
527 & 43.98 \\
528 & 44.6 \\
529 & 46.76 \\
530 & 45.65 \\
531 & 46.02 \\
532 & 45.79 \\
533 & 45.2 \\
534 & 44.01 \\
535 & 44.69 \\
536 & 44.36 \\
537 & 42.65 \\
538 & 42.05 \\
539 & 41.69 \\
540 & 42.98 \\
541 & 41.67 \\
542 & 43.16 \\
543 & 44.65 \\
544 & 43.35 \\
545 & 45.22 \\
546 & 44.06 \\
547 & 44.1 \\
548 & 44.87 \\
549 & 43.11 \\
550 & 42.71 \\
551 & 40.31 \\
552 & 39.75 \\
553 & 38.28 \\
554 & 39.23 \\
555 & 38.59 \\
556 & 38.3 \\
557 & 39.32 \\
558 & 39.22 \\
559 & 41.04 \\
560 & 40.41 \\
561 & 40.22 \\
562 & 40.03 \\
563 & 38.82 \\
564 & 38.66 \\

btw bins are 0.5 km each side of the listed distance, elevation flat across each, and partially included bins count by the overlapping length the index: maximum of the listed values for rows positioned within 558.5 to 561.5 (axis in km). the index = 41.04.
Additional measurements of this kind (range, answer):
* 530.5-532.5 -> 46.02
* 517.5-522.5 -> 48.63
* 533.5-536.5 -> 44.69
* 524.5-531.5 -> 46.76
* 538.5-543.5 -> 44.65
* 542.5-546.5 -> 45.22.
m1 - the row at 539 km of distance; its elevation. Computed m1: 41.69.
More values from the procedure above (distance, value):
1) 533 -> 45.2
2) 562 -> 40.03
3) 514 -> 41.35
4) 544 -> 43.35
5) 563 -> 38.82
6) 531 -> 46.02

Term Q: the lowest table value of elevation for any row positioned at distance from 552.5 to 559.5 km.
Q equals 38.28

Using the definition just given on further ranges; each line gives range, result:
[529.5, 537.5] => 42.65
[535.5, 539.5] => 41.69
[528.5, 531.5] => 45.65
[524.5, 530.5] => 41.28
